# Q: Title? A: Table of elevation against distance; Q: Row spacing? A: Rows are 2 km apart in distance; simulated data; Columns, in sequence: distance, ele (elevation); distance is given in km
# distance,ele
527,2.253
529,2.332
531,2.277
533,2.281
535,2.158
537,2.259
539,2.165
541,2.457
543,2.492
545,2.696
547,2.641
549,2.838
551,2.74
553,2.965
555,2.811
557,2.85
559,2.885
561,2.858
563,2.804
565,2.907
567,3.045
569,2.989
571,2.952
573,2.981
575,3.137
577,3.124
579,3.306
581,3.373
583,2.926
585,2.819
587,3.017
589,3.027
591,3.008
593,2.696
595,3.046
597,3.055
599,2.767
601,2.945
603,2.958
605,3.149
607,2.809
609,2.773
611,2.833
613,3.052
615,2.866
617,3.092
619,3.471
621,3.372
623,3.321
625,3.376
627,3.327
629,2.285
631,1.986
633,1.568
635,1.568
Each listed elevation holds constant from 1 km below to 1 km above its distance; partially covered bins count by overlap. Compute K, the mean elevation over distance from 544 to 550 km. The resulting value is 2.73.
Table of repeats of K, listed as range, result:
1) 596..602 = 2.92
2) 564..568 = 2.98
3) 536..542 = 2.29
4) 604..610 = 2.91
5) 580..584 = 3.15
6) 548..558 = 2.84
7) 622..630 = 3.08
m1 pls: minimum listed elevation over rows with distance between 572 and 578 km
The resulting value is 2.981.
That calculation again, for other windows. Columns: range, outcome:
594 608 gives 2.767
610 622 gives 2.833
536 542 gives 2.165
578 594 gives 2.696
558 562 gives 2.858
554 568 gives 2.804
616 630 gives 2.285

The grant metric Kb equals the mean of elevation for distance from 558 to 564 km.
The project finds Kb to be 2.85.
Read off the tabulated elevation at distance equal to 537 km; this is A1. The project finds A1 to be 2.259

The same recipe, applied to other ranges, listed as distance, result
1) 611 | 2.833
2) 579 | 3.306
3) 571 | 2.952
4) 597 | 3.055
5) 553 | 2.965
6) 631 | 1.986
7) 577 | 3.124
